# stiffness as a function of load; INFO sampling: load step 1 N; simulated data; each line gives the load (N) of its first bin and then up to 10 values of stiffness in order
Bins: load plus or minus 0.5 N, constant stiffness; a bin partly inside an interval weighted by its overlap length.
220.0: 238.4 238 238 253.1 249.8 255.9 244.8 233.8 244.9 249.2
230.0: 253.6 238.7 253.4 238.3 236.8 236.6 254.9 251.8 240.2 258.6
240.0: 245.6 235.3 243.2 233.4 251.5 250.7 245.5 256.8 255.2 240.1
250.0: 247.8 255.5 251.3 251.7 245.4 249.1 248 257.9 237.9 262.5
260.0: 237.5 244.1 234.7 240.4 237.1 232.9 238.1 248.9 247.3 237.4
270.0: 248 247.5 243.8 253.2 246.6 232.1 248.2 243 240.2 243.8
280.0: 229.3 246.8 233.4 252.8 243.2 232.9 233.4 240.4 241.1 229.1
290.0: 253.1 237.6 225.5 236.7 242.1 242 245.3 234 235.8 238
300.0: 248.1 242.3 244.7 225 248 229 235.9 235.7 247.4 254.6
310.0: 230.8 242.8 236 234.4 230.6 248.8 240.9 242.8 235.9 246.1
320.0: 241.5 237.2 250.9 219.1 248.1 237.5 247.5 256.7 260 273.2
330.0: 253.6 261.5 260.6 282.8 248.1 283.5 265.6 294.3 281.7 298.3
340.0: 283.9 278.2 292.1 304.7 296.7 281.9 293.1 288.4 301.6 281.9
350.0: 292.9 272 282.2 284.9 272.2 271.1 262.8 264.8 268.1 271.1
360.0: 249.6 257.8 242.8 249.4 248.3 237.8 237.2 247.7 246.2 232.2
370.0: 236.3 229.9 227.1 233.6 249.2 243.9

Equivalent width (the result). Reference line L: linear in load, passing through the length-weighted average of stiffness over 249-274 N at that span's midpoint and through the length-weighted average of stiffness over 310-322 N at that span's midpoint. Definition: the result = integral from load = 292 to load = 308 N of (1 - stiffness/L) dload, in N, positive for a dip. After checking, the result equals 0.2 N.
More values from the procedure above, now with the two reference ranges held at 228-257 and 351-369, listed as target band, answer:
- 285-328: 2.2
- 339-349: -1.3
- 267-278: 0.2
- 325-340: -0.8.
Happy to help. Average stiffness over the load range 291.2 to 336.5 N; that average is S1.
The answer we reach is 245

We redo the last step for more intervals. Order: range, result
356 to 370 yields 250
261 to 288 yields 241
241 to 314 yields 242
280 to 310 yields 239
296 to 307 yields 238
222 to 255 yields 247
